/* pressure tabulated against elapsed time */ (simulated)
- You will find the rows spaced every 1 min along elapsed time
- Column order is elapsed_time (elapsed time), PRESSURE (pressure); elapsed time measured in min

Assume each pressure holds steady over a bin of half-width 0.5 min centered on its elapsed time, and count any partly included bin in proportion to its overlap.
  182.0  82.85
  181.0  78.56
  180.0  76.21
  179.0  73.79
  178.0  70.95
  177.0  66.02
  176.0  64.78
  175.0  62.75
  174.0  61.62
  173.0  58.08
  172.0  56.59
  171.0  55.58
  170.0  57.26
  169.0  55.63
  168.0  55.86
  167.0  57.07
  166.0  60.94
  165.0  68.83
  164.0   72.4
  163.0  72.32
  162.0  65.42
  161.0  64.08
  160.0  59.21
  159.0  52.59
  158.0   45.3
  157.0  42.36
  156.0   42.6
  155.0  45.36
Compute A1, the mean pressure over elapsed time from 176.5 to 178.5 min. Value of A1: 68.5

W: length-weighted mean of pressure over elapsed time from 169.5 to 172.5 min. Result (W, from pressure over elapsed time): 56.5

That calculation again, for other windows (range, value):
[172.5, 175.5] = 60.8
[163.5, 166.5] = 67.4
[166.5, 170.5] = 56.5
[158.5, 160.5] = 55.9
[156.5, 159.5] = 46.8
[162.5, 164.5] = 72.4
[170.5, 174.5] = 58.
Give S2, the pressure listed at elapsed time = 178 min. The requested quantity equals 70.95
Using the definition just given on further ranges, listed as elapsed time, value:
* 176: 64.78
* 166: 60.94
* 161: 64.08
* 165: 68.83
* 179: 73.79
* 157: 42.36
